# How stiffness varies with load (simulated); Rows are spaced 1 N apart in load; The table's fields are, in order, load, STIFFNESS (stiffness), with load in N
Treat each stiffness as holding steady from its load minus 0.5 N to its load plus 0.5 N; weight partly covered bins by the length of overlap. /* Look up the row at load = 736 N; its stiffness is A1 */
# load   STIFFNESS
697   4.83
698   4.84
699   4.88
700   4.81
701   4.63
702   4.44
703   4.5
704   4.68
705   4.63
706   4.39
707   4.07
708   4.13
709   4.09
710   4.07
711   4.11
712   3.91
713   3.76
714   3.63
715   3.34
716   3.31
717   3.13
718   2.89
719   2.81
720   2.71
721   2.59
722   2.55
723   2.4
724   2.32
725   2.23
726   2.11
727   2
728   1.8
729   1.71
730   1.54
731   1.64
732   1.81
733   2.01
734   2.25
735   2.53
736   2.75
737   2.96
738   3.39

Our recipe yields 2.75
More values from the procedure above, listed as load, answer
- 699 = 4.88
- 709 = 4.09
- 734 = 2.25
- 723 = 2.4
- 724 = 2.32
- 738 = 3.39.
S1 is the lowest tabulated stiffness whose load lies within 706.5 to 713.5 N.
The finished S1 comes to 3.76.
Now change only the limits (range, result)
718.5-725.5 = 2.23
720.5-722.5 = 2.55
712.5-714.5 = 3.63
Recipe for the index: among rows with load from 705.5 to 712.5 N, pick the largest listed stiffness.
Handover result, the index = 4.39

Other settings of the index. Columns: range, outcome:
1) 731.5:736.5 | 2.75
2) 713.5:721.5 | 3.63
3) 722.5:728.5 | 2.4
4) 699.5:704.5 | 4.81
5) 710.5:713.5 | 4.11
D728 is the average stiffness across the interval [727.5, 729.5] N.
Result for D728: 1.75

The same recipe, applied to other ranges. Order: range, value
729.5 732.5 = 1.66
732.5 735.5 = 2.26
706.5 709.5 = 4.1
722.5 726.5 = 2.26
